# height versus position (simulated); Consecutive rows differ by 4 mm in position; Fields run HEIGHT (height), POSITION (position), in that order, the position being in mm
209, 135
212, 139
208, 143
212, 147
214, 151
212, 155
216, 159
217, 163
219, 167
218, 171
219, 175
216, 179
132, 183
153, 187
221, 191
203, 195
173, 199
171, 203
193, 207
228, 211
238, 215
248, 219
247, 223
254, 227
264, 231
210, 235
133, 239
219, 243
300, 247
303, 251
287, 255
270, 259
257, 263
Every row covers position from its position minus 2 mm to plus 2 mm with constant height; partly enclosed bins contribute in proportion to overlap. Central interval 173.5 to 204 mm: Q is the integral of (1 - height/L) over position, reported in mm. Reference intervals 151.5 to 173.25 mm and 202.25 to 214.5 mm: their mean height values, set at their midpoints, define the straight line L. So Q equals 3.5 mm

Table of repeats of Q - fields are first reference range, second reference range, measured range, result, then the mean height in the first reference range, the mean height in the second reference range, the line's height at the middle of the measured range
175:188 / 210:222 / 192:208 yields 1.7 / 176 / 240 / 210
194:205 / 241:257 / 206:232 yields -2.5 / 180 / 277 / 219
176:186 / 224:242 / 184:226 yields -2.3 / 176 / 217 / 195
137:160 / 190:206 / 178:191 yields 1.6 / 212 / 190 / 196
